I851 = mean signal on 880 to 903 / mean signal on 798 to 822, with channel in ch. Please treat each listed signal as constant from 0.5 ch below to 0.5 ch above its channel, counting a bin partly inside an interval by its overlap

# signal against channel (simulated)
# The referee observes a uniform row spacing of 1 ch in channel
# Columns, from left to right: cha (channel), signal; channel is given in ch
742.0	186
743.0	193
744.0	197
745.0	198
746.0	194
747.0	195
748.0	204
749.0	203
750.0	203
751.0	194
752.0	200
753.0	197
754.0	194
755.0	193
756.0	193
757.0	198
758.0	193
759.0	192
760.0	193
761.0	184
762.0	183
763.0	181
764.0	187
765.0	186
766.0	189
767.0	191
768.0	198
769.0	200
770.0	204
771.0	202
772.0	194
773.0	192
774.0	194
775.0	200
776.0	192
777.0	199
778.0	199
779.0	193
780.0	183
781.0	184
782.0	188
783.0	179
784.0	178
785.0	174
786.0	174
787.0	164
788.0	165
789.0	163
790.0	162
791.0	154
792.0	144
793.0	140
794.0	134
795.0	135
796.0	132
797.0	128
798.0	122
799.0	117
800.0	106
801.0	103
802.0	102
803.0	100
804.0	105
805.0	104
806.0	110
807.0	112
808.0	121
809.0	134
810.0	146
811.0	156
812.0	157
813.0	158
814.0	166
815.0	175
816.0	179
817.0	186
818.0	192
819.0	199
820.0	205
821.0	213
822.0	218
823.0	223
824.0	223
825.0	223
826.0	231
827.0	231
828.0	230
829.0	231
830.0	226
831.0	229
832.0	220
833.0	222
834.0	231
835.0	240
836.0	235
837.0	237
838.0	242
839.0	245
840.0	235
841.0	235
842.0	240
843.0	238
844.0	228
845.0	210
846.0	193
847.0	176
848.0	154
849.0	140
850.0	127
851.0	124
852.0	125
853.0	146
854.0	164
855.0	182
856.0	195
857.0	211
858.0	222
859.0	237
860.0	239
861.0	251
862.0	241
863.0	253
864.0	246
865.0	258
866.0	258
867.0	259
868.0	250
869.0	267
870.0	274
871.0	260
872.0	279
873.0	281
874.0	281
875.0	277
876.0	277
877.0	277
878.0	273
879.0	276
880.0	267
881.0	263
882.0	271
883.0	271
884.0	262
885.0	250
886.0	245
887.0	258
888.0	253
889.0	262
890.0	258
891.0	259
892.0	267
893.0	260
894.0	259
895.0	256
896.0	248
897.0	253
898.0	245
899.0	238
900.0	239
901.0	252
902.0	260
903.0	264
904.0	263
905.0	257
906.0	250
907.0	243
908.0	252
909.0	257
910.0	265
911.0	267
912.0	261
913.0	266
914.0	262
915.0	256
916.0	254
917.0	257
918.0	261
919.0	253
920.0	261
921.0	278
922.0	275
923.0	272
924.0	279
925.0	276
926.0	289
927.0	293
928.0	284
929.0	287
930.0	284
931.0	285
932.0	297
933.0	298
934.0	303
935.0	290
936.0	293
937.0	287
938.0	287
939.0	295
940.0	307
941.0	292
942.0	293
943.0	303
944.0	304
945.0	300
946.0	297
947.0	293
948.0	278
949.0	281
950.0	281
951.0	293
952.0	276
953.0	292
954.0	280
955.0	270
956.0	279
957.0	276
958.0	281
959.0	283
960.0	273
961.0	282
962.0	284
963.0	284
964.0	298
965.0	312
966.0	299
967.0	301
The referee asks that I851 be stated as 1.75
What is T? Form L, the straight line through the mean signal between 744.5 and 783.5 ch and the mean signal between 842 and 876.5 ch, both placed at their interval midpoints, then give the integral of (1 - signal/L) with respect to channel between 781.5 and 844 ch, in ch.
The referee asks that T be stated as 8.9 ch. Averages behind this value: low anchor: 193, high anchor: 222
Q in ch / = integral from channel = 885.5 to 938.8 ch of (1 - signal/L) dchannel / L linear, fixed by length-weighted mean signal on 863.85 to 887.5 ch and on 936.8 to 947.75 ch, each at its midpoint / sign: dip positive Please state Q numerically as 3.0 ch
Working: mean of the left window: 266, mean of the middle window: 267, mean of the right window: 296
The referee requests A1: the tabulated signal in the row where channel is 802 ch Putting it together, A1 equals 102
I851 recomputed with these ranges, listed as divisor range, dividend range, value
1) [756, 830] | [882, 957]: 1.57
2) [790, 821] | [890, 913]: 1.80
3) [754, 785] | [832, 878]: 1.18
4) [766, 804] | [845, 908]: 1.46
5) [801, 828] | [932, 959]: 1.72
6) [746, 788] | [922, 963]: 1.50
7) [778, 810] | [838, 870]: 1.49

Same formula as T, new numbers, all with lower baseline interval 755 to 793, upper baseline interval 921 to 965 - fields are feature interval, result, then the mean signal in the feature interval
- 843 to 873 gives 2.82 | 214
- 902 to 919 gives 0.59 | 258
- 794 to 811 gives 6.99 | 119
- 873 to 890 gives -1.14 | 267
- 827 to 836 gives -0.39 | 229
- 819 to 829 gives -0.28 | 221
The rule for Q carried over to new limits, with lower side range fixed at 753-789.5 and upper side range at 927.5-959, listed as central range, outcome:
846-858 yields 3.7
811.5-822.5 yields 1.5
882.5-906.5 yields 0.5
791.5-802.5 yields 4.3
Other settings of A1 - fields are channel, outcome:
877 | 277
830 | 226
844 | 228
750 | 203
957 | 276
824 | 223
